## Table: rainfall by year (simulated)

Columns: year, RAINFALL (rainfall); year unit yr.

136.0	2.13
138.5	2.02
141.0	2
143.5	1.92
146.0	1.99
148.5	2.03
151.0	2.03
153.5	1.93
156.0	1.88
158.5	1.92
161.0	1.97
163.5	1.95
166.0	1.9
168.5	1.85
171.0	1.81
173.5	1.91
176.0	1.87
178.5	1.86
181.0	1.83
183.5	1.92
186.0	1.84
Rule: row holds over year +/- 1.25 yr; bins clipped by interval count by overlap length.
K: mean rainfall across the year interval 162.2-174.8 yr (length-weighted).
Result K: 1.88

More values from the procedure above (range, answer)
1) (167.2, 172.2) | 1.83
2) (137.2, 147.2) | 1.98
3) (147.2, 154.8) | 2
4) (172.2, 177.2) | 1.89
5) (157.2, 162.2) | 1.94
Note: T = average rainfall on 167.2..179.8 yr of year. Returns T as 1.86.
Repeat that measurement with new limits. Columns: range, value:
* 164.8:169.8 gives 1.87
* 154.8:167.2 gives 1.92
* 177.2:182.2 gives 1.85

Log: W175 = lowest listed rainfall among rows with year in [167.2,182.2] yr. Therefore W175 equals 1.81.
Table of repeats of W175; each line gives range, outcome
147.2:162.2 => 1.88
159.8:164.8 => 1.95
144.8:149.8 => 1.99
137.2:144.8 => 1.92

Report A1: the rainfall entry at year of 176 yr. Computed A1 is 1.87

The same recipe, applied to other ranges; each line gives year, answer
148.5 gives 2.03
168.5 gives 1.85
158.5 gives 1.92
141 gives 2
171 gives 1.81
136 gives 2.13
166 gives 1.9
